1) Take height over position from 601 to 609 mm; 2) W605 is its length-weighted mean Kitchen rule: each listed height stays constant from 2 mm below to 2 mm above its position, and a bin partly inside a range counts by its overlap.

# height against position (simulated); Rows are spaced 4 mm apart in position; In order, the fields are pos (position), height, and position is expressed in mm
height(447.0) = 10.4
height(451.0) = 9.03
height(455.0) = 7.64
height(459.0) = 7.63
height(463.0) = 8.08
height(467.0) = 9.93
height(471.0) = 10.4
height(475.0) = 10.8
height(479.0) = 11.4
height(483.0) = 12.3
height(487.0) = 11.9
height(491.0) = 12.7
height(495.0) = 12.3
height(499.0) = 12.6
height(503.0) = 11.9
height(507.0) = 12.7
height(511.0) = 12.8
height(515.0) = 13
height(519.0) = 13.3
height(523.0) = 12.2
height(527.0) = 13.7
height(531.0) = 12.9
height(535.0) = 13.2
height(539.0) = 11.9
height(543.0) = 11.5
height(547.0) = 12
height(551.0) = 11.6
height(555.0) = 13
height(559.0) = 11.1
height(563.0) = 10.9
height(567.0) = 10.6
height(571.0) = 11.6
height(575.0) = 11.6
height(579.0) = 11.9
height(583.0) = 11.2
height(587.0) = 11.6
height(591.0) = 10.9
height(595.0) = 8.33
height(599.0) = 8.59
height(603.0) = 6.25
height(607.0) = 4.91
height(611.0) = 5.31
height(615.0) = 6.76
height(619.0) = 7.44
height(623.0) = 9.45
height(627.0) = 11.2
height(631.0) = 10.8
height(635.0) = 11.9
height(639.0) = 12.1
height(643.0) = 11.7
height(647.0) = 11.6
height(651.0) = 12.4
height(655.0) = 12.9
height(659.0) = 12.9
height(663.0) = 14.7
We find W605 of 5.58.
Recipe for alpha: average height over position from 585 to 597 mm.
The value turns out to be 10.3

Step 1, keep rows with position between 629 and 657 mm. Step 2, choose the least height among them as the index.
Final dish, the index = 10.8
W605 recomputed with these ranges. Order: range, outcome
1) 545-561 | 11.9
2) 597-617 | 6.36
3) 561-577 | 11.2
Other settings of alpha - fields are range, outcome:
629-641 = 11.6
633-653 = 11.9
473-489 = 11.6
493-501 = 12.4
